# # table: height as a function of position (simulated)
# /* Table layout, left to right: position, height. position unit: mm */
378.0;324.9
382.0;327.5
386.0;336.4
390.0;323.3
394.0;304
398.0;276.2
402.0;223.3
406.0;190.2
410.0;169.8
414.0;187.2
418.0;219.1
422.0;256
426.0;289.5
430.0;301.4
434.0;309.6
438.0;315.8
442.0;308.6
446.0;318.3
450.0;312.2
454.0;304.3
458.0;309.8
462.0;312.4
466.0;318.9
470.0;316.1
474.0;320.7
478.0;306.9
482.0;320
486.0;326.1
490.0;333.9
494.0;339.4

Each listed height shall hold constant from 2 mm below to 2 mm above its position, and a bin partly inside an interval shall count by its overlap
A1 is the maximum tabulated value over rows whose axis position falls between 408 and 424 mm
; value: 256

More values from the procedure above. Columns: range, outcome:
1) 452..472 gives 318.9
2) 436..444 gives 315.8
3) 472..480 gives 320.7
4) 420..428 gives 289.5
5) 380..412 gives 336.4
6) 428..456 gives 318.3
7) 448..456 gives 312.2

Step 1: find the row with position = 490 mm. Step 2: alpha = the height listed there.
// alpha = 333.9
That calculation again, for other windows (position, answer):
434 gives 309.6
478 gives 306.9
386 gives 336.4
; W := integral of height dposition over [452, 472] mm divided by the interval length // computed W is 312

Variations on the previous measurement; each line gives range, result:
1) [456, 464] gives 311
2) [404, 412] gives 180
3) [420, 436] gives 289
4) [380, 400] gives 313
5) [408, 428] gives 224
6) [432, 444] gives 311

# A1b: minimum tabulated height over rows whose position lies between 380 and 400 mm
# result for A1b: 276.2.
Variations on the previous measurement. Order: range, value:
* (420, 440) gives 256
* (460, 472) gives 312.4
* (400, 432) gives 169.8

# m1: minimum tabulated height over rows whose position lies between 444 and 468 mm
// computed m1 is 304.3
